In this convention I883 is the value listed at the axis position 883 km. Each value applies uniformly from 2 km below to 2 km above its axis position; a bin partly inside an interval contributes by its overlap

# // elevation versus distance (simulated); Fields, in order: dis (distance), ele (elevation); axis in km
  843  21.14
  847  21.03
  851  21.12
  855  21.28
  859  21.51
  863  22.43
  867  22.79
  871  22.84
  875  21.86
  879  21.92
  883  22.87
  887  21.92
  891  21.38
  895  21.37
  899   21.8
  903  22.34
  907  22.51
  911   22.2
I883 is 22.87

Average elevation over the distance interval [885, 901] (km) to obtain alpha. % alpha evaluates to 21.6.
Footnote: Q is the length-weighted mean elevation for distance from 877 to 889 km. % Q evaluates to 22.2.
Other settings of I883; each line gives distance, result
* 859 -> 21.51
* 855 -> 21.28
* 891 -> 21.38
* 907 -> 22.51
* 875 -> 21.86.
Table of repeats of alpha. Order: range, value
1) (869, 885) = 22.4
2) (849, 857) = 21.2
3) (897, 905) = 22.1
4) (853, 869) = 22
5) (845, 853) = 21.1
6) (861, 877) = 22.5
